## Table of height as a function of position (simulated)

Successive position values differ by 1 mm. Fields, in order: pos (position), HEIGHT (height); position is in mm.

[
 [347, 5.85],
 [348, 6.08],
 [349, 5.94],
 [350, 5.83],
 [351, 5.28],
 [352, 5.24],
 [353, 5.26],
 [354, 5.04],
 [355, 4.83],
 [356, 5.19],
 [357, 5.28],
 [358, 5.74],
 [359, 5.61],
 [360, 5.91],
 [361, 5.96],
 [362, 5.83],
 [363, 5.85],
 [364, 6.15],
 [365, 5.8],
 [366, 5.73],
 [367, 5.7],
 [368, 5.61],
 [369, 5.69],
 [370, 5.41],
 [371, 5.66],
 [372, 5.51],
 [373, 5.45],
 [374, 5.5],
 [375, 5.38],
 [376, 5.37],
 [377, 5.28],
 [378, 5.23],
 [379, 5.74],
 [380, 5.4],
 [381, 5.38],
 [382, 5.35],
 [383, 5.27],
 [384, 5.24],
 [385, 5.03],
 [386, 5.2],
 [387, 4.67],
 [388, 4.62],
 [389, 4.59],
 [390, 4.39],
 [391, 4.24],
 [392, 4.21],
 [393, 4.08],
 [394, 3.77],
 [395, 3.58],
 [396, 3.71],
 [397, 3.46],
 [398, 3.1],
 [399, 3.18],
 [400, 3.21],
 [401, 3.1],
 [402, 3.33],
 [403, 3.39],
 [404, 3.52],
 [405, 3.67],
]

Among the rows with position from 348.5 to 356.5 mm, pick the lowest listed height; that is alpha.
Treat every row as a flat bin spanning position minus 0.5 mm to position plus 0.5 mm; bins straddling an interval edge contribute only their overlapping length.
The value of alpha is 4.83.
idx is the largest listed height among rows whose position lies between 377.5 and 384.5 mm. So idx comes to 5.74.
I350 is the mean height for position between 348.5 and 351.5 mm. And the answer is 5.68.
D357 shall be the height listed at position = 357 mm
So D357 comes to 5.28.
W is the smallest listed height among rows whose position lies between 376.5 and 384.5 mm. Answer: 5.23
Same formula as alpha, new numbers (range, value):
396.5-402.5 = 3.1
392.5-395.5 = 3.58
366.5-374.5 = 5.41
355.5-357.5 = 5.19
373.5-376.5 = 5.37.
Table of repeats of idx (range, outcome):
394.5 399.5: 3.71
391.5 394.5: 4.21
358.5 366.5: 6.15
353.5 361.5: 5.96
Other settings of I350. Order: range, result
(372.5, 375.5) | 5.44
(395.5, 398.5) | 3.42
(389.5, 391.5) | 4.31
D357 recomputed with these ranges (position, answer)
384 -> 5.24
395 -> 3.58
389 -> 4.59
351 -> 5.28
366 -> 5.73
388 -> 4.62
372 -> 5.51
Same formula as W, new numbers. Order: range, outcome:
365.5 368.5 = 5.61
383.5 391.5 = 4.24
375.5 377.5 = 5.28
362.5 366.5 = 5.73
